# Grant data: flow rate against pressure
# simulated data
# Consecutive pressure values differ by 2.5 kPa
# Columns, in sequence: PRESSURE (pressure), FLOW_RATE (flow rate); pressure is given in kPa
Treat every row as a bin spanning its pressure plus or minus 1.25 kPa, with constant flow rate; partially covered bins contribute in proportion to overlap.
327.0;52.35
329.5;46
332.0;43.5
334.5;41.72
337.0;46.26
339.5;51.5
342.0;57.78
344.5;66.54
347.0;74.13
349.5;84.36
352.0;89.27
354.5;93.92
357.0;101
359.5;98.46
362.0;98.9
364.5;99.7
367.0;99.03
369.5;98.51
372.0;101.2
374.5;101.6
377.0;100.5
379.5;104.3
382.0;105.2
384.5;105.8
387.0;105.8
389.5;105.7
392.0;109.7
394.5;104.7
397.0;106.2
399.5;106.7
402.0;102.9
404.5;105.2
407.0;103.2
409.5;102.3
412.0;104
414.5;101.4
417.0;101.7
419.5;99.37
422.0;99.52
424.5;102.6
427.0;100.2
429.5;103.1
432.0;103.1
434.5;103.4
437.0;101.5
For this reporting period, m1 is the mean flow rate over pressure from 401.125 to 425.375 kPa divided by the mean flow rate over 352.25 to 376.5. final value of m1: 1.03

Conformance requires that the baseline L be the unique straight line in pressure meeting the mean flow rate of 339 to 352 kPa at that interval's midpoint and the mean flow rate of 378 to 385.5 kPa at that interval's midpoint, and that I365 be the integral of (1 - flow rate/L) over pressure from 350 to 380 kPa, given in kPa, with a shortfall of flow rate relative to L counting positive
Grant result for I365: -3.4 kPa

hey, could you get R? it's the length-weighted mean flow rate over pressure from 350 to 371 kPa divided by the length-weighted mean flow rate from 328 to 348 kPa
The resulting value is 1.8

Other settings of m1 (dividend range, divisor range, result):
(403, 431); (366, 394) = 0.99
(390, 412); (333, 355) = 1.59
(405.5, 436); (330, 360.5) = 1.46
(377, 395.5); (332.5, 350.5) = 1.78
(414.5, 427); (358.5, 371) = 1.02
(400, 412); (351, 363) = 1.08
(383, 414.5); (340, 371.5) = 1.20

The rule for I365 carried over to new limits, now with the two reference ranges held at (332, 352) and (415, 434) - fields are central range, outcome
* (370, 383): -4.1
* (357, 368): -4.4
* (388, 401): -3.0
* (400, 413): -1.6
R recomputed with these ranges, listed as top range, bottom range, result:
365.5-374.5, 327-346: 1.96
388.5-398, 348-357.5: 1.17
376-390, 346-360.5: 1.16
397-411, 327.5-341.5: 2.23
